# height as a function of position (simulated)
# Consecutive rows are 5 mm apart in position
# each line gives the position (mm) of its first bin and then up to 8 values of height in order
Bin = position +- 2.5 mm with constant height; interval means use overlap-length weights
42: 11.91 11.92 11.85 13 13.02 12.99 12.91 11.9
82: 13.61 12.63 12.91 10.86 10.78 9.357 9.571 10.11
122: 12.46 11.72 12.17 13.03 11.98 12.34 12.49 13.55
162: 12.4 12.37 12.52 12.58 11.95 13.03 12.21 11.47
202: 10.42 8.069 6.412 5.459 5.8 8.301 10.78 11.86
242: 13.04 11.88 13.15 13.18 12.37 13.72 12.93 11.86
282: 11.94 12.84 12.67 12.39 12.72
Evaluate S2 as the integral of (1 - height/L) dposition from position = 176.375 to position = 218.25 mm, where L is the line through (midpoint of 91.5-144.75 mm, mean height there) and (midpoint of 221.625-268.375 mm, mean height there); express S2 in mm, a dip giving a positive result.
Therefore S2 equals 4.7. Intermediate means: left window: 11.3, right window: 11.6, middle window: 10.2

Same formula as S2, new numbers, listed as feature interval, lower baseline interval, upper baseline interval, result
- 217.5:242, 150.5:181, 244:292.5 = 6.5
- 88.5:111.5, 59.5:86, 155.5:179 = 3.4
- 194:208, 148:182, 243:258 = 2.6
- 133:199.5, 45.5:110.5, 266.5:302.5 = -0.8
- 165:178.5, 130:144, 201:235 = -2.6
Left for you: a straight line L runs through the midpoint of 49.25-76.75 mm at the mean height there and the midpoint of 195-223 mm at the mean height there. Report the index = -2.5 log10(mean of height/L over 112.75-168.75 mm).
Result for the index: -0.20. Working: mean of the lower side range 12.7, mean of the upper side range 7.99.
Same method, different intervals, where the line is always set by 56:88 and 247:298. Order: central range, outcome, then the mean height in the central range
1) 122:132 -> 0.07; 12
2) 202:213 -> 0.49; 8.08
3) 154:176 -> 0.01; 12.7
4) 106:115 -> 0.32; 9.52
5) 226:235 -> 0.27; 9.88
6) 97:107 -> 0.22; 10.4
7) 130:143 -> 0.03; 12.4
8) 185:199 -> 0.04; 12.2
